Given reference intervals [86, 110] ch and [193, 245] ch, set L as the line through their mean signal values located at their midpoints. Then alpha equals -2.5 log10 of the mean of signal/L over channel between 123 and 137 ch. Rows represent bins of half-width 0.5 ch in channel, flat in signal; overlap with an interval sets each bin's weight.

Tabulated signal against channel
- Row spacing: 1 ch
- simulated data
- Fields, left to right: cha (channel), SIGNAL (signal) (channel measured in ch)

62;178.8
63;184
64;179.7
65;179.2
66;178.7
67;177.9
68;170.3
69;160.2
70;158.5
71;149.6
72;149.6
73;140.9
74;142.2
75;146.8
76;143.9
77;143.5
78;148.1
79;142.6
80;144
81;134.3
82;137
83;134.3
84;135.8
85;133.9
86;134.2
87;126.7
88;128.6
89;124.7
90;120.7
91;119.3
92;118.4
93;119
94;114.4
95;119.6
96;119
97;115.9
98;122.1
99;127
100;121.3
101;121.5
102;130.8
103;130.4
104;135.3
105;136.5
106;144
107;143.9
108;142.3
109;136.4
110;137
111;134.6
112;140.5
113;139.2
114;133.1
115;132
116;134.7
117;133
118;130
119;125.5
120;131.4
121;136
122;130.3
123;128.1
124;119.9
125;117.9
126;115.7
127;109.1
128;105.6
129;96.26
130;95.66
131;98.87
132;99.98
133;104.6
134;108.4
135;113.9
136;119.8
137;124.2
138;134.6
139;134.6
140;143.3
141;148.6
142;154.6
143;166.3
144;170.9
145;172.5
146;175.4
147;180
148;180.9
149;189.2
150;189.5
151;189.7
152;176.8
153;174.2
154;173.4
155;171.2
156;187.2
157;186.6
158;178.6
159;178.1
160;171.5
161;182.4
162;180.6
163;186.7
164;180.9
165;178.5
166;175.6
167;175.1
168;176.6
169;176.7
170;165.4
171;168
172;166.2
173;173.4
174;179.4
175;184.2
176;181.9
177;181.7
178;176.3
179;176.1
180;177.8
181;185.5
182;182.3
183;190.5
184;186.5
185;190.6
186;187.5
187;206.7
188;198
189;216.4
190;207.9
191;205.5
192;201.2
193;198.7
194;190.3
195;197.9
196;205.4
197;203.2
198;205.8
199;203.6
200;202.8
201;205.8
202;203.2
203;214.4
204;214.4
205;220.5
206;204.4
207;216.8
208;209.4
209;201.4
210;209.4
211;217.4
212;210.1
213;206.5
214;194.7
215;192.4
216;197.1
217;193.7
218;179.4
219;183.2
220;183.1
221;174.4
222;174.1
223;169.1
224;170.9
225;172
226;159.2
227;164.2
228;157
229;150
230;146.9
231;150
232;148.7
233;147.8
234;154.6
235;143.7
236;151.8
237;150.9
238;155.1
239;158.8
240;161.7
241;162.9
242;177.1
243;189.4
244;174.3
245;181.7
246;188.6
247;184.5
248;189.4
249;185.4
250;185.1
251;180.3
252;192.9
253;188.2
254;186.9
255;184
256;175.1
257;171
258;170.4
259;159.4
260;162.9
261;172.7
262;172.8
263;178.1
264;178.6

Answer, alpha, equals 0.28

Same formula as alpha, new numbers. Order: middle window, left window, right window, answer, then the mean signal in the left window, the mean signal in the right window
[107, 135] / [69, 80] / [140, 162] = 0.312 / 147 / 175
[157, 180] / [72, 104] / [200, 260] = -0.119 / 131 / 180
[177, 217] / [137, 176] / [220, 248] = -0.188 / 173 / 164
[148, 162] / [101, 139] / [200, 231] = -0.212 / 125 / 189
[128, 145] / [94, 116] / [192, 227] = 0.193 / 131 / 196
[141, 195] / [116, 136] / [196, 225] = -0.166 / 116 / 198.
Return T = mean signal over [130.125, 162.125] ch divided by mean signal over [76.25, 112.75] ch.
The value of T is 1.2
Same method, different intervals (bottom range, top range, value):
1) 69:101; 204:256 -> 1.35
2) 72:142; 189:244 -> 1.44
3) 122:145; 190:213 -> 1.66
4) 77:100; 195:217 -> 1.61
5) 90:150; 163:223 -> 1.46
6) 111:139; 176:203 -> 1.62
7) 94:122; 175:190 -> 1.44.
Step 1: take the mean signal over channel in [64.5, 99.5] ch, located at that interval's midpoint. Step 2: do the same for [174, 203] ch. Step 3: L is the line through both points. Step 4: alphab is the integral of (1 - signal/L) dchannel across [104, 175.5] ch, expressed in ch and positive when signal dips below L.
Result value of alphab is 8.3 ch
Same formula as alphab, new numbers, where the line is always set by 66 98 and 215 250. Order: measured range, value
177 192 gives -3.1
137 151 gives -1.2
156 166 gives -1.7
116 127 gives 1.5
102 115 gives 0.5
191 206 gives -4.0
